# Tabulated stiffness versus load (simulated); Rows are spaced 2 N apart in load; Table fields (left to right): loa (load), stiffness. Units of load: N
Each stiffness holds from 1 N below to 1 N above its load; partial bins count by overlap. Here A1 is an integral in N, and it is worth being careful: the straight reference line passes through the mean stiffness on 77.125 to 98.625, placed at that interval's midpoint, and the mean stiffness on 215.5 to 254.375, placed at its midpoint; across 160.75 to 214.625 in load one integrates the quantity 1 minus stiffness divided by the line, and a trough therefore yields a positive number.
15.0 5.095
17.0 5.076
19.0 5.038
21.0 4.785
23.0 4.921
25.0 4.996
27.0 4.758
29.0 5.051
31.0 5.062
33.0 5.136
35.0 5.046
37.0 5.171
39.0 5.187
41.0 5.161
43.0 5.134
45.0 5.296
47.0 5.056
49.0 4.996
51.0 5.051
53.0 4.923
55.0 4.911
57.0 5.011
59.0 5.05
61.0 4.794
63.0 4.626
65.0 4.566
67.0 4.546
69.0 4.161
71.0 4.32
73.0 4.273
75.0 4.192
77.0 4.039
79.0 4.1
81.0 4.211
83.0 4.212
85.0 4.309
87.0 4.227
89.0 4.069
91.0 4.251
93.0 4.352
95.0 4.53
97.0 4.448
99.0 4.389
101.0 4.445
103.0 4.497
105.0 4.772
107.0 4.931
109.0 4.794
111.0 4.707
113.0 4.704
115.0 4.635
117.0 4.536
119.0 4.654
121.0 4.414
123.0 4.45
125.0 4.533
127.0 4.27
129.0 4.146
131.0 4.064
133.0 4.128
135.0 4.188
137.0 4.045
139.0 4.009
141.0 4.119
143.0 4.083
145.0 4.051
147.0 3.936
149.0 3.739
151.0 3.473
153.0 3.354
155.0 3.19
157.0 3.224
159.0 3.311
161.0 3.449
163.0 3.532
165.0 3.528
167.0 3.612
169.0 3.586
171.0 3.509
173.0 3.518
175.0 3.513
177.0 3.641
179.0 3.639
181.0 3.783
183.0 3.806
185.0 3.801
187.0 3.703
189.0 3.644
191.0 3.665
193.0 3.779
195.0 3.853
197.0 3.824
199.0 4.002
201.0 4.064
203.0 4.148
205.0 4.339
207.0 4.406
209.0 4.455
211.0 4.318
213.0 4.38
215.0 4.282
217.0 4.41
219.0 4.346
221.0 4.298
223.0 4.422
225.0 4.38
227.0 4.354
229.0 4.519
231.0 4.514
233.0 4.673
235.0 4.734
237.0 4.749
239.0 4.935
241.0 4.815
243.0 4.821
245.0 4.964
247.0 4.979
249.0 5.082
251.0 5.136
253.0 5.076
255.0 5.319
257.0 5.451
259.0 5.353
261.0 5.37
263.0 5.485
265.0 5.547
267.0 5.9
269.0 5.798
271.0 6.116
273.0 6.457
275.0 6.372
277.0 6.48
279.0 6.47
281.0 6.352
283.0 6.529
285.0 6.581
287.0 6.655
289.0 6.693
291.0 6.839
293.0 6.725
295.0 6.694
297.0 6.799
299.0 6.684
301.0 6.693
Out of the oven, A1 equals 8.5 N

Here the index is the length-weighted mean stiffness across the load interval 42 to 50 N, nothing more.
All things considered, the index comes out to 5.12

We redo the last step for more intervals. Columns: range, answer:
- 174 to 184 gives 3.68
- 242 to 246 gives 4.89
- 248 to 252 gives 5.11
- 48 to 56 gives 4.97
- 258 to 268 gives 5.53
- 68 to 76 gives 4.24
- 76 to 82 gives 4.12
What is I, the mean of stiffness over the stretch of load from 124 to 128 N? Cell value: 4.4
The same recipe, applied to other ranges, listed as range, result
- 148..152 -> 3.61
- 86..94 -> 4.22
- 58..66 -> 4.76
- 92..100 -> 4.43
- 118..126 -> 4.51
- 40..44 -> 5.15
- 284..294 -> 6.7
